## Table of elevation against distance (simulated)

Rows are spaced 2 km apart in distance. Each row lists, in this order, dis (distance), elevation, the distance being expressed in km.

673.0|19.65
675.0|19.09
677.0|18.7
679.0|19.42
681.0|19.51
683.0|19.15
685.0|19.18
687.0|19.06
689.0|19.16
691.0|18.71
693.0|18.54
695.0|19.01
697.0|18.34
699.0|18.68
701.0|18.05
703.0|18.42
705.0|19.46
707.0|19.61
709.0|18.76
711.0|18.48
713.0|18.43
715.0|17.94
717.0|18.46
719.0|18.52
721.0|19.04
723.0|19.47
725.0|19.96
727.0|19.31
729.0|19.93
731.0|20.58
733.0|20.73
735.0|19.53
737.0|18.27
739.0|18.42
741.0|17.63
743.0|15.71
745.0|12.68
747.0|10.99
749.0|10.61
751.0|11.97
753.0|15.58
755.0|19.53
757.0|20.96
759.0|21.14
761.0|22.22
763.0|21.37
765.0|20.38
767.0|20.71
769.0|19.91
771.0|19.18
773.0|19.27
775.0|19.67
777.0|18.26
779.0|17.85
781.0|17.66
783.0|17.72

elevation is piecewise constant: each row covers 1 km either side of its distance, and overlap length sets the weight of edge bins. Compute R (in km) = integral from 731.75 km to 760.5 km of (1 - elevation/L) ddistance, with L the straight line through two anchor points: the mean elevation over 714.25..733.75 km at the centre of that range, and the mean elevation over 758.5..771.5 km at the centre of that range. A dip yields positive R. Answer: 4.7 km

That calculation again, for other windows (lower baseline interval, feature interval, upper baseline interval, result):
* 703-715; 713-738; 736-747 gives -2.7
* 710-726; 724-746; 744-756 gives -3.3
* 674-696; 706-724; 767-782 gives 0.3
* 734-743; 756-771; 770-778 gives -1.6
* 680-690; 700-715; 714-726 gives 0.3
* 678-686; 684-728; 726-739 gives 1.4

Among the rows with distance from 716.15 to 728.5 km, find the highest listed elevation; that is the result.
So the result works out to 19.96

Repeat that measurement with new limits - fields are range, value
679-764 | 22.22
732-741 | 20.73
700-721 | 19.61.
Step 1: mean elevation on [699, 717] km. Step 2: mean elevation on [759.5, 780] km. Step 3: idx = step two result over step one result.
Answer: 1.1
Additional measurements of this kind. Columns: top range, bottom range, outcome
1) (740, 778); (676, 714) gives 0.94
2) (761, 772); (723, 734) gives 1.02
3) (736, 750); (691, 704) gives 0.80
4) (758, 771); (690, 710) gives 1.11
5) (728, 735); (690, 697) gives 1.09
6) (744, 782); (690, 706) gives 0.96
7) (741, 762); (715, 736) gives 0.83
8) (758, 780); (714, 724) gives 1.07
